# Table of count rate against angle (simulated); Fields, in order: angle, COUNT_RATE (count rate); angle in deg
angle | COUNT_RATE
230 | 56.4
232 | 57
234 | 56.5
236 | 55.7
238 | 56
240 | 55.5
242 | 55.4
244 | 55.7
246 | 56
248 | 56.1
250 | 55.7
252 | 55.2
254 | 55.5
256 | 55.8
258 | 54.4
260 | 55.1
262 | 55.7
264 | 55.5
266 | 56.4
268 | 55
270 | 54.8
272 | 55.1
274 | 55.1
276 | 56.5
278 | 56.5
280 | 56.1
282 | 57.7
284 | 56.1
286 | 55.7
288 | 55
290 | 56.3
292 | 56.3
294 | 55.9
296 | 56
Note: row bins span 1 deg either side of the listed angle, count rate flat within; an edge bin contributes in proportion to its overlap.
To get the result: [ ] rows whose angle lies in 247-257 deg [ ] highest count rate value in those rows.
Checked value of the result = 56.1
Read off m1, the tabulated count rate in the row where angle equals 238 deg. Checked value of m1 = 56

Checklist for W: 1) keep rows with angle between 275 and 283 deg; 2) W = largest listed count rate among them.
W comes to 57.7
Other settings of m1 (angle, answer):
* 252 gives 55.2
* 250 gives 55.7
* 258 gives 54.4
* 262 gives 55.7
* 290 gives 56.3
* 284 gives 56.1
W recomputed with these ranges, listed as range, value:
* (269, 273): 55.1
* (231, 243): 57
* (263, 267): 56.4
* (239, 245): 55.7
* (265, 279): 56.5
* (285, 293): 56.3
